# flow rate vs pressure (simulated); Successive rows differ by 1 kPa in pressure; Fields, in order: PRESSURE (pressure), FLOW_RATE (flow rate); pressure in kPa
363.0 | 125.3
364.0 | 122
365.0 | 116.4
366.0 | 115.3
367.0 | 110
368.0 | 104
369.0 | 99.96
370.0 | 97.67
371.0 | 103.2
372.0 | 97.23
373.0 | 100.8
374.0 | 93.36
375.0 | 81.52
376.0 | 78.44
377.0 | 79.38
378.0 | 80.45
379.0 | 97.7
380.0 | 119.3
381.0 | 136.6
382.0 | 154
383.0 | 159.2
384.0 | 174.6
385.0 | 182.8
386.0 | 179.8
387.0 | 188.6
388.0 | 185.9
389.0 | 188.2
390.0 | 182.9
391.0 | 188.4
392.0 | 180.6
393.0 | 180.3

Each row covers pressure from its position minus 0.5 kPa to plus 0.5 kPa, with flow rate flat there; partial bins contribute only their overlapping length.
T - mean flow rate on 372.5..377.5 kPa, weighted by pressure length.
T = 86.7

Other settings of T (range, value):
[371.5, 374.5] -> 97.1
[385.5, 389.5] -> 186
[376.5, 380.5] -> 94.2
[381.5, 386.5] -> 170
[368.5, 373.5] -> 99.8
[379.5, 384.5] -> 149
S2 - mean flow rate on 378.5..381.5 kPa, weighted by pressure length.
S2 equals 118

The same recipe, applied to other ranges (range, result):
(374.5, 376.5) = 80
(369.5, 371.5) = 100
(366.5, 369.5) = 105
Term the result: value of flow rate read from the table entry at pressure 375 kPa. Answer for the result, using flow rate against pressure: 81.52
